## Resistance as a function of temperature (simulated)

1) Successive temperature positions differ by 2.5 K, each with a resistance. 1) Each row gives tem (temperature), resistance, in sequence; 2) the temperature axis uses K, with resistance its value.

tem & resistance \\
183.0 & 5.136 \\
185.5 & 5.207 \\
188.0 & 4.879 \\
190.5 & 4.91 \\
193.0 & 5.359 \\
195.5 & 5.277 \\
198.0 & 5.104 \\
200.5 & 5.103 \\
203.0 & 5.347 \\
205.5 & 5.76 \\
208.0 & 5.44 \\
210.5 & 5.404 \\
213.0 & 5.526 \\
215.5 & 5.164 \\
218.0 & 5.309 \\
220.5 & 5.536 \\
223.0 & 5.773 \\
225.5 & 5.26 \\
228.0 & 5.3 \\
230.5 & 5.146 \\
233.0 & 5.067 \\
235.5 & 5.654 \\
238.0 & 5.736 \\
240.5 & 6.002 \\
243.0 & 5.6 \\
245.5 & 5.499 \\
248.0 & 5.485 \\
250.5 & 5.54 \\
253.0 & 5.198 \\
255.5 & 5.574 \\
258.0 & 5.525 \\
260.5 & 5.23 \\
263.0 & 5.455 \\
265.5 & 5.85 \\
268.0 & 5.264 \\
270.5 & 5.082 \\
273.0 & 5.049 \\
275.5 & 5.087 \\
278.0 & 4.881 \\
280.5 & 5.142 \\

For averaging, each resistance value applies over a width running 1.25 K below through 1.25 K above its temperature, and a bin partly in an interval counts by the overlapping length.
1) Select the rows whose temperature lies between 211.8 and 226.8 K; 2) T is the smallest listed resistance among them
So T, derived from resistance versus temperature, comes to 5.164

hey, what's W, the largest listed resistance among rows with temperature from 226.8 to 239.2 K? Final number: 5.736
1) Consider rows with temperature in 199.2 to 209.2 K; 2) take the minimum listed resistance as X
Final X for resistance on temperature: 5.103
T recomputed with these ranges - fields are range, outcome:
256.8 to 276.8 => 5.049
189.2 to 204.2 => 4.91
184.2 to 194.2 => 4.879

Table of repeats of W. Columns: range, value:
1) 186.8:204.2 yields 5.359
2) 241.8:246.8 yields 5.6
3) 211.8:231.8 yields 5.773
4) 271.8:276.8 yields 5.087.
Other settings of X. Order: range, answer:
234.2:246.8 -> 5.499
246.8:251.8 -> 5.485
